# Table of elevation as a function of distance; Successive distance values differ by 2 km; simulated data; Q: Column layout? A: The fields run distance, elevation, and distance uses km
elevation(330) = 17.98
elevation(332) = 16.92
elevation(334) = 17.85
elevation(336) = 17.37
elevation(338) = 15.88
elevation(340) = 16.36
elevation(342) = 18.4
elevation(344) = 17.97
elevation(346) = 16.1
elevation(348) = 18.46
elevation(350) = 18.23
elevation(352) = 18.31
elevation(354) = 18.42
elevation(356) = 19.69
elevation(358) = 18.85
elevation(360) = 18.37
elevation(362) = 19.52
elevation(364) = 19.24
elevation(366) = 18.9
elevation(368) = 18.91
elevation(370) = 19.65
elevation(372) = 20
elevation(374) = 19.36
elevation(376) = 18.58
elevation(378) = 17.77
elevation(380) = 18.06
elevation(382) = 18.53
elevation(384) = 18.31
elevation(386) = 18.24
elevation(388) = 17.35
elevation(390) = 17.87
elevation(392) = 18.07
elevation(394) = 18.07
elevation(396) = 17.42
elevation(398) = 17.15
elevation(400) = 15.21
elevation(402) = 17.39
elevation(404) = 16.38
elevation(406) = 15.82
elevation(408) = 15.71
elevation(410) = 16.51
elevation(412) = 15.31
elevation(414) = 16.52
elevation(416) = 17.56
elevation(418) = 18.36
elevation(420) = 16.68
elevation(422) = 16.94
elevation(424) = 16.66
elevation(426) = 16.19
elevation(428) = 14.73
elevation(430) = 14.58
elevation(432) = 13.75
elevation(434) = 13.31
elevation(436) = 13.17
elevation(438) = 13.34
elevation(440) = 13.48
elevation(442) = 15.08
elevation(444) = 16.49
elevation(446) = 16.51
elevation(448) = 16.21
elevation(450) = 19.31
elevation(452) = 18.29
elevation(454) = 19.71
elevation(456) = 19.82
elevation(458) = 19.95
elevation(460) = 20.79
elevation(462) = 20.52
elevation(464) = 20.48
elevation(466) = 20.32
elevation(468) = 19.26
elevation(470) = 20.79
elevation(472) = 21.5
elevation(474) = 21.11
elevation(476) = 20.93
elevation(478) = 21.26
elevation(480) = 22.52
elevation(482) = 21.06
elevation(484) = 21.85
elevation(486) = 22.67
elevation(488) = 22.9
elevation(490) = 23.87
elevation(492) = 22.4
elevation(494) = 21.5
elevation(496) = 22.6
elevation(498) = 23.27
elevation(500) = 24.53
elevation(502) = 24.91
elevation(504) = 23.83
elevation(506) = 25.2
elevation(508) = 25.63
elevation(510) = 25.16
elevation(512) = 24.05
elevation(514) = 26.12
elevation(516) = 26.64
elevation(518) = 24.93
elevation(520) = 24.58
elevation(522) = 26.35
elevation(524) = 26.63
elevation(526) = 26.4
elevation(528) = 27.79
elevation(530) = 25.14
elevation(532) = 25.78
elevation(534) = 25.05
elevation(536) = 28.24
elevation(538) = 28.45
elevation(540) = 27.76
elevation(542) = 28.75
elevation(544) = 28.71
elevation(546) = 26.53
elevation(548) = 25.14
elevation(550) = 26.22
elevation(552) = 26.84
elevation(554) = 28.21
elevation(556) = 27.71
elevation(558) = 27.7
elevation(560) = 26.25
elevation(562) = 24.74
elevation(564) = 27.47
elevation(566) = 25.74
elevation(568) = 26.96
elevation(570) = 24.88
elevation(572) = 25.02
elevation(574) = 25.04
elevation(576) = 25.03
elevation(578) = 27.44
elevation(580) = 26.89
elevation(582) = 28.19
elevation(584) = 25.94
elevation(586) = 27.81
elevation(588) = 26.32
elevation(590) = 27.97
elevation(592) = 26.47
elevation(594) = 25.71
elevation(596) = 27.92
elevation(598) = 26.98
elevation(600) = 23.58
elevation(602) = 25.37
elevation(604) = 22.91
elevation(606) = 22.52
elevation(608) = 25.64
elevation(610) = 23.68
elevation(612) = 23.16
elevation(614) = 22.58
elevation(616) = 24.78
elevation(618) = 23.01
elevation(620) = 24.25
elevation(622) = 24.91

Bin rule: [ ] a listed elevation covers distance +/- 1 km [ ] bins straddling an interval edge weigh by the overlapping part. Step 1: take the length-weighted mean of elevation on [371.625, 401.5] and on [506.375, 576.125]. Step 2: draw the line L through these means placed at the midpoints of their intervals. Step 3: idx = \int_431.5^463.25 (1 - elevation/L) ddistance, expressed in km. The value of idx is 6.5 km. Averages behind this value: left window 17.9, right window 26.3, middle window 16.9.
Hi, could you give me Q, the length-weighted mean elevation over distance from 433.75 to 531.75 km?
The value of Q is 21.6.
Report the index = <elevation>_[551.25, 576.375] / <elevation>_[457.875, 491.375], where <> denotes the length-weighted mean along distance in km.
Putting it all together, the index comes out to 1.23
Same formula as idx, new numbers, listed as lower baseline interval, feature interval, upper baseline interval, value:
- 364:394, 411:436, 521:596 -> 5.8 km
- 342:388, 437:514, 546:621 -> 4.6 km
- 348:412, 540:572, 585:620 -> -4.3 km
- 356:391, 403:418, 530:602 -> 2.8 km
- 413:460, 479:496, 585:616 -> -2.8 km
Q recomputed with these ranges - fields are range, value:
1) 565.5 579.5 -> 25.8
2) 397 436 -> 16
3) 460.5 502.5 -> 21.9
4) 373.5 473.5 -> 17.4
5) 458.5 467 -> 20.5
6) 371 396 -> 18.3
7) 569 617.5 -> 25.5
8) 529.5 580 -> 26.6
